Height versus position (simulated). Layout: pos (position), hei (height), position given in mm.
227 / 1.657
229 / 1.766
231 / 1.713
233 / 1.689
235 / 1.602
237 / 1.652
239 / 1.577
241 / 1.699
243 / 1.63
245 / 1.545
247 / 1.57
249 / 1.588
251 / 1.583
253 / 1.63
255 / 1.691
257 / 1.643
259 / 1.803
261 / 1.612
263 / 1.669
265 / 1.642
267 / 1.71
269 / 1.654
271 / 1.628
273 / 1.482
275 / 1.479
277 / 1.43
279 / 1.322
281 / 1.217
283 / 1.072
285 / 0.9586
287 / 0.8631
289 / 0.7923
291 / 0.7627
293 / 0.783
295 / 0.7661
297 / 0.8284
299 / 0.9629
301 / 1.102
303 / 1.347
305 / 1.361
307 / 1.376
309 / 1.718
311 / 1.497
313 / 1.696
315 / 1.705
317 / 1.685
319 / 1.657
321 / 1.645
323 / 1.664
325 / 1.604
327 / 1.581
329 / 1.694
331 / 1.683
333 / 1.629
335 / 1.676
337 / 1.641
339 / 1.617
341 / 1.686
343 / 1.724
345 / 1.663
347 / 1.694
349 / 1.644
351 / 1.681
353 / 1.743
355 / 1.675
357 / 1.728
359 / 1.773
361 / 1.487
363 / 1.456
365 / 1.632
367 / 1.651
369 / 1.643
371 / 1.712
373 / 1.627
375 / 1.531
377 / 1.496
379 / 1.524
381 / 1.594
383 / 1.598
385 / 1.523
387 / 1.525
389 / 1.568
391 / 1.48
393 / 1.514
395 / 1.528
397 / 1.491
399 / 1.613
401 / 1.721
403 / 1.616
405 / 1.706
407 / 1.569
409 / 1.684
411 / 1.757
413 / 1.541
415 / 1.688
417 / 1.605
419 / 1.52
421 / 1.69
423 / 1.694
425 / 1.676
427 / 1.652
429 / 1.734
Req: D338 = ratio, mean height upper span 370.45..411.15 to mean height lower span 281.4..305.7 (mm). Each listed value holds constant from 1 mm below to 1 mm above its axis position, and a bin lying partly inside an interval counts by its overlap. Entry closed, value 1.64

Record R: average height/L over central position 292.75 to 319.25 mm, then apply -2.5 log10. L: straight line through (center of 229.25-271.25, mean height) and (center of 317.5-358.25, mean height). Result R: 0.24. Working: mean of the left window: 1.65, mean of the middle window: 1.33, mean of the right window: 1.67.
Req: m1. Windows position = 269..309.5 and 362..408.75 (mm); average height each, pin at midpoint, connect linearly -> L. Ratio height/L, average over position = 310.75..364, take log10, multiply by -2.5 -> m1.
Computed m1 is -0.20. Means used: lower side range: 1.17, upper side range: 1.58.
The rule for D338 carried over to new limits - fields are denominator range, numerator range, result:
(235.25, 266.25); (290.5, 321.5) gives 0.80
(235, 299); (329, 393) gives 1.16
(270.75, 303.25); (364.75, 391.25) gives 1.45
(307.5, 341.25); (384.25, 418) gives 0.97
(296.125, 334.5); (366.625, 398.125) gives 1.04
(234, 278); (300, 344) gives 0.99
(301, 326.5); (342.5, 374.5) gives 1.06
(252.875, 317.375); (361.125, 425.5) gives 1.18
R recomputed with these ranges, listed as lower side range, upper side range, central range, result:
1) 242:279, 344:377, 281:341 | 0.19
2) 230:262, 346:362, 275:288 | 0.37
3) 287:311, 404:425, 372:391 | -0.05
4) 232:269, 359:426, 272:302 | 0.47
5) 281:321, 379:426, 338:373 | -0.17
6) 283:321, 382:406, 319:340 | -0.23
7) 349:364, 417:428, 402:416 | -0.01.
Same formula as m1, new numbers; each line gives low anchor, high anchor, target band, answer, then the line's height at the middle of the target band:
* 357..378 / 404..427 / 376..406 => 0.041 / 1.63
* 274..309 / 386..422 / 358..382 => -0.103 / 1.45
